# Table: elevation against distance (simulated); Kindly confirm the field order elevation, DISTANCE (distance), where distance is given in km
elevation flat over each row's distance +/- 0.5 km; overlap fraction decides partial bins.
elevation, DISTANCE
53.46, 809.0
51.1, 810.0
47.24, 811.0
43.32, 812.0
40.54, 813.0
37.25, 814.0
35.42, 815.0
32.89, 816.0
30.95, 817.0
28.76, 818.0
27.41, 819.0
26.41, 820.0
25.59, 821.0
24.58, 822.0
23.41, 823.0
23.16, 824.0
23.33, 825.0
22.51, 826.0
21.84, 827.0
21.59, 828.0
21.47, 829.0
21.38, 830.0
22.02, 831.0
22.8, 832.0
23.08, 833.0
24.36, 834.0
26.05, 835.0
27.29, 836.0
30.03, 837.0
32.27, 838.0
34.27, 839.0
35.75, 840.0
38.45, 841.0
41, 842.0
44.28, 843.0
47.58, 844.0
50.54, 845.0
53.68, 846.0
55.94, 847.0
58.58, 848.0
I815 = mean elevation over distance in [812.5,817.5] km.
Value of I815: 35.4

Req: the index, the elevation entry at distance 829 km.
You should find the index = 21.47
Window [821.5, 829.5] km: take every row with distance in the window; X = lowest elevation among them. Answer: 21.47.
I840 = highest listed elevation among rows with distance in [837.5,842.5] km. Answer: 41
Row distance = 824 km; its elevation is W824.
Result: 23.16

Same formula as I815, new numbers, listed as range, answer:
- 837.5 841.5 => 35.2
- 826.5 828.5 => 21.7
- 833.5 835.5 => 25.2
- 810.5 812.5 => 45.3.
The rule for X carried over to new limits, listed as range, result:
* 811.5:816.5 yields 32.89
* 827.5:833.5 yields 21.38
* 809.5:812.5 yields 43.32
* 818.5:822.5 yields 24.58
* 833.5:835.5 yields 24.36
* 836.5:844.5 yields 30.03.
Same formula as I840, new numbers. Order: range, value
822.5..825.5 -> 23.41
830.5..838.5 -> 32.27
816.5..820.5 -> 30.95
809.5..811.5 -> 51.1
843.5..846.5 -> 53.68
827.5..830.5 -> 21.59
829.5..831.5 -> 22.02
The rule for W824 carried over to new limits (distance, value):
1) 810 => 51.1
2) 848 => 58.58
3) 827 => 21.84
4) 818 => 28.76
